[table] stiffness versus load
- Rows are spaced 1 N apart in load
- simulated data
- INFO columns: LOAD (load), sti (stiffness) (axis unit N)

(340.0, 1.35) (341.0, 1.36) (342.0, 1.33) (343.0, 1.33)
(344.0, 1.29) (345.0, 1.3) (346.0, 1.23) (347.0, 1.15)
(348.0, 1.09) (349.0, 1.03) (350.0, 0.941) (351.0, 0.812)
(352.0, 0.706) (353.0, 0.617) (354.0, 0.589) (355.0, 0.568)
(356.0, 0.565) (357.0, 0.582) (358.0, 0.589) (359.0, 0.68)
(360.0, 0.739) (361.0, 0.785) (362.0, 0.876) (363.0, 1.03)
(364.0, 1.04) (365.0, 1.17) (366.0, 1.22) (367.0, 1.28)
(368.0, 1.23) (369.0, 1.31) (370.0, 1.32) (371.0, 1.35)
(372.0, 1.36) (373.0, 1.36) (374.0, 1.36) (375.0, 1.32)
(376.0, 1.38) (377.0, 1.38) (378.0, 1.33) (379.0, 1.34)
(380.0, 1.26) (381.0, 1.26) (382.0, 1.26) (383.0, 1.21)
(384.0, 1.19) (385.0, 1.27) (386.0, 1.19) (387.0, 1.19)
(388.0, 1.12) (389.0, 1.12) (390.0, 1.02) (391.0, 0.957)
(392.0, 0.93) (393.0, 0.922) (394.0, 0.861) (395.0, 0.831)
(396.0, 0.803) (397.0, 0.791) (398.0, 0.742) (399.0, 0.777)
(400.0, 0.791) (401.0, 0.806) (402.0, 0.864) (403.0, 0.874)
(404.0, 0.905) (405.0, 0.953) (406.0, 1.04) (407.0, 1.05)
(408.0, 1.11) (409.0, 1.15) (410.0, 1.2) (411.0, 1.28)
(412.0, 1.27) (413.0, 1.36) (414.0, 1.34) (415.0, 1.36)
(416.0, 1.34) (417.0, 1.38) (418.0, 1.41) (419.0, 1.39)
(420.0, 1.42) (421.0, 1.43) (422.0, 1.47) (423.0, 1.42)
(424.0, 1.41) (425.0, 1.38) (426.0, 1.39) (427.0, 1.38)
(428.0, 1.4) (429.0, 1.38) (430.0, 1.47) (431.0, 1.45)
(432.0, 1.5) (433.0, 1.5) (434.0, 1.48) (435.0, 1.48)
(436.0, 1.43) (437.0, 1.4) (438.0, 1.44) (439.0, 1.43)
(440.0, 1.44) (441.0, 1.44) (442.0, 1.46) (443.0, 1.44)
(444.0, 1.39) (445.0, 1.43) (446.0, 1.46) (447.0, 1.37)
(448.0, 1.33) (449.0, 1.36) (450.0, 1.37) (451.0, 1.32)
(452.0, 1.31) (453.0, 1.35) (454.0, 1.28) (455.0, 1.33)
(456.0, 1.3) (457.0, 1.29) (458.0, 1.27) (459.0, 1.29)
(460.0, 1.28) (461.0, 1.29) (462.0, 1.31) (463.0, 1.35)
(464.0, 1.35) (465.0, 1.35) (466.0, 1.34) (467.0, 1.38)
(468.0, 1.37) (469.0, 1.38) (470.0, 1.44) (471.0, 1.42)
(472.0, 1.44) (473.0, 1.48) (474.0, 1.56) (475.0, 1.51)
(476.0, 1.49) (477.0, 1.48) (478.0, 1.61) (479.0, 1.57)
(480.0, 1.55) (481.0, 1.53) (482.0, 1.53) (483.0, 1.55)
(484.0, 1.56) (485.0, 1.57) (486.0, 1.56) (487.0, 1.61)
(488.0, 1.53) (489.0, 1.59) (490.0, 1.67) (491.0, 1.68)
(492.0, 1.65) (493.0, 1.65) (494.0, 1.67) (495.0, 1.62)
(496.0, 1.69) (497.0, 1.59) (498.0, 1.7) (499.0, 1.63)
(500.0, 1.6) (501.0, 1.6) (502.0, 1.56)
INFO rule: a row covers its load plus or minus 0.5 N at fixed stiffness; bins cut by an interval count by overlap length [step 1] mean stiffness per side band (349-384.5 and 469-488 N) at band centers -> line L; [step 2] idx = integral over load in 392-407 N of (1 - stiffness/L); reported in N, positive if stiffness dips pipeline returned 4.2 N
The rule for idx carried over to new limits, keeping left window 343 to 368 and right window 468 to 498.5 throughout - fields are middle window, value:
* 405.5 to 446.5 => -3.17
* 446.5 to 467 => 1.49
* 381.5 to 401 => 1.85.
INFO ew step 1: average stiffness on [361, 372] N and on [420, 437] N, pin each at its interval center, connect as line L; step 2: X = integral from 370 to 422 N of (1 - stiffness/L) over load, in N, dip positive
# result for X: 5.6 N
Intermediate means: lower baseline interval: 1.17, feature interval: 1.15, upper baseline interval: 1.43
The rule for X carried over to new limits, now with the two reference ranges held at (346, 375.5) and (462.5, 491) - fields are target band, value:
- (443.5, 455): 0.1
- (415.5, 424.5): -1.1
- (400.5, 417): 1.1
